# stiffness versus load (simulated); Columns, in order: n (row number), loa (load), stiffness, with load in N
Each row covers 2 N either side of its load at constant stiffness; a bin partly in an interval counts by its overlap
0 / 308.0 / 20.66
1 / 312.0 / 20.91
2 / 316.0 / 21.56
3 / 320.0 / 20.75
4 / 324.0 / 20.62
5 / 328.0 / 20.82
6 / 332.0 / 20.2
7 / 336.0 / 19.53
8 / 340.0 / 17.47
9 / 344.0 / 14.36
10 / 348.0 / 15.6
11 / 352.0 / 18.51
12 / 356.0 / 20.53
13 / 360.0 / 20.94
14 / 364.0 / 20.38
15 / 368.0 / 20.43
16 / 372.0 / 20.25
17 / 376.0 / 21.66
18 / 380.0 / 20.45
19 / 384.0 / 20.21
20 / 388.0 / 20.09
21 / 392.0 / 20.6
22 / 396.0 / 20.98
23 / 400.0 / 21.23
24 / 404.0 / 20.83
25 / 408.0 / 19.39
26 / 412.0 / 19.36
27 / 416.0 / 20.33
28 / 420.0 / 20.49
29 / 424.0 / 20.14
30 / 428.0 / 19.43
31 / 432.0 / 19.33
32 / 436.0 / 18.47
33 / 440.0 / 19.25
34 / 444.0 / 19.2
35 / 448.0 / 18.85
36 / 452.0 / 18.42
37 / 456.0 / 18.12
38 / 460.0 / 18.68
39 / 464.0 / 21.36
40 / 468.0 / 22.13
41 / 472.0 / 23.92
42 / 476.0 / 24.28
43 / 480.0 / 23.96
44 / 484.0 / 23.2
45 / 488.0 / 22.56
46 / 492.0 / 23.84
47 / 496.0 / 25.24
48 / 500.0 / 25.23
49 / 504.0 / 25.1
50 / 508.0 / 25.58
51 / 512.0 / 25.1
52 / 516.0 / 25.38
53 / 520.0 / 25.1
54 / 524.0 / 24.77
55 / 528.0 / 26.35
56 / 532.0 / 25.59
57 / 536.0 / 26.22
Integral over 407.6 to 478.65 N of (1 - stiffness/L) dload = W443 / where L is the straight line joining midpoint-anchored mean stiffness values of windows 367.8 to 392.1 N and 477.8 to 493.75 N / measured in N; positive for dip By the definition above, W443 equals 6.8 N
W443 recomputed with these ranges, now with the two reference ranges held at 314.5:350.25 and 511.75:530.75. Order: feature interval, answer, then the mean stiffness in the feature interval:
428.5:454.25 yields 4.21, 18.9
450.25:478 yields 2.89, 21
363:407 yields 0.23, 20.6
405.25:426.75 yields 1.81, 20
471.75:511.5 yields 0.05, 24.3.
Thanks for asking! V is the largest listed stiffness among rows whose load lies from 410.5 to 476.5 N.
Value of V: 24.28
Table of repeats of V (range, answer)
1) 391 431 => 21.23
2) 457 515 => 25.58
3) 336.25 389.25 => 21.66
